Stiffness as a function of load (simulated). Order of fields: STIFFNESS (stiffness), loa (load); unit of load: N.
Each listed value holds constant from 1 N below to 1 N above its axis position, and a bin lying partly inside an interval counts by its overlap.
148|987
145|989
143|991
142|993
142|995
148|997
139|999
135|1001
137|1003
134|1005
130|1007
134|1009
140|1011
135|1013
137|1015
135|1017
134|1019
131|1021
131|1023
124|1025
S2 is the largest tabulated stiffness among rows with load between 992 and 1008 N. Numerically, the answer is 148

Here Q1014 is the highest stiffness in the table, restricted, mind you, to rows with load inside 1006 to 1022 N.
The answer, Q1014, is 140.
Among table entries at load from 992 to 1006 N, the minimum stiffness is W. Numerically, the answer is 134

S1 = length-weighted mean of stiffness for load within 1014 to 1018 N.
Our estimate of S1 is 136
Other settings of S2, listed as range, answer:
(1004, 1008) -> 134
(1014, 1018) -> 137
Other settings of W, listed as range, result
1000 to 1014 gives 130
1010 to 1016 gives 135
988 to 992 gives 143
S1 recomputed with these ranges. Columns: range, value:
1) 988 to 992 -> 144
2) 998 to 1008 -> 135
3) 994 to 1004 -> 140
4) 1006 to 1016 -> 135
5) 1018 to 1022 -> 132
